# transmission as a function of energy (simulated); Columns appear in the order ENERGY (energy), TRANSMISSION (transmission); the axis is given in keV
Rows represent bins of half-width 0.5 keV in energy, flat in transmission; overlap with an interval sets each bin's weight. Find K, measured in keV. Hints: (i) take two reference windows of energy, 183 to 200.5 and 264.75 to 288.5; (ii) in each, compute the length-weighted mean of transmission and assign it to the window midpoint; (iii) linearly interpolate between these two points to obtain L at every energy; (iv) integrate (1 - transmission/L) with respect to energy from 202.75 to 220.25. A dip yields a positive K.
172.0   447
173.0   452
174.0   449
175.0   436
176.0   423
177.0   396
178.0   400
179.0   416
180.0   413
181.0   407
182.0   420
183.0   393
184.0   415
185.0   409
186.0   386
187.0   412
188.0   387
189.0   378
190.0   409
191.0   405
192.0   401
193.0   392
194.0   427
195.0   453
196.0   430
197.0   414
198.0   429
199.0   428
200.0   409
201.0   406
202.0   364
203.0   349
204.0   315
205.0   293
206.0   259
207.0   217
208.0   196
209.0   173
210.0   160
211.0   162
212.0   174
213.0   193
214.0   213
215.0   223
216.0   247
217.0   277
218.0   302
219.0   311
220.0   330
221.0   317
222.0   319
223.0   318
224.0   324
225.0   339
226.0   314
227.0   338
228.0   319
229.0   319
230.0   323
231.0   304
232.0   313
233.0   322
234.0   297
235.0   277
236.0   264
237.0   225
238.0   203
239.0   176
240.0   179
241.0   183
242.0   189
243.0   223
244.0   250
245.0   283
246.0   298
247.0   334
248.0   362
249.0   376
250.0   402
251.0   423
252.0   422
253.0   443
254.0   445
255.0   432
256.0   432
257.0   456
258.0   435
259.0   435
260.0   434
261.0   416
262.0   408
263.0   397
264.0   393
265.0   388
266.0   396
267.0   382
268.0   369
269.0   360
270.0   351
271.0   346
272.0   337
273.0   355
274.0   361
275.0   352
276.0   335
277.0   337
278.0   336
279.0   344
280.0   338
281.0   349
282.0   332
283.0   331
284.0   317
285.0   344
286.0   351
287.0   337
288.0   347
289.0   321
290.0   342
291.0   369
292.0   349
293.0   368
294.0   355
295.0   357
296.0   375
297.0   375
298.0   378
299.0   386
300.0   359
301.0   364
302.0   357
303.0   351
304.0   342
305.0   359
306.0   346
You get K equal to 6.8 keV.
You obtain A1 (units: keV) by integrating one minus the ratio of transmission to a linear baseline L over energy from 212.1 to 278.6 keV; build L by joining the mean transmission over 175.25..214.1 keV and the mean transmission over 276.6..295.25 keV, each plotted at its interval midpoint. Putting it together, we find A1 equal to 3.61 keV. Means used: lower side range 354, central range 329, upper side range 343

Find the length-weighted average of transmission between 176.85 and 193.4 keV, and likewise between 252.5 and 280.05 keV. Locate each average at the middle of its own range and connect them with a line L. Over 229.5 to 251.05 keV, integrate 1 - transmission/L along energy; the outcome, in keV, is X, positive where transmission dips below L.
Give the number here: 6.20 keV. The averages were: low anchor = 402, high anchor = 387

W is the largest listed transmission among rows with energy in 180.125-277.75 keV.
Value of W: 456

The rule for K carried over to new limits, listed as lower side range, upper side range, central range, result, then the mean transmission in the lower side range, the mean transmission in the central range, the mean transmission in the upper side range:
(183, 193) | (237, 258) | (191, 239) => 8.0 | 399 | 306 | 326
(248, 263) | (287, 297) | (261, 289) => 2.2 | 423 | 356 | 354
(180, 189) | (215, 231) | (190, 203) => -1.3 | 403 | 411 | 310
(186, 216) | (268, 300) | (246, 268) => -4.1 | 326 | 407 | 350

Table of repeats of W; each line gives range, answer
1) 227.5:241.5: 323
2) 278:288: 351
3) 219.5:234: 339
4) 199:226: 428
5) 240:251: 423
